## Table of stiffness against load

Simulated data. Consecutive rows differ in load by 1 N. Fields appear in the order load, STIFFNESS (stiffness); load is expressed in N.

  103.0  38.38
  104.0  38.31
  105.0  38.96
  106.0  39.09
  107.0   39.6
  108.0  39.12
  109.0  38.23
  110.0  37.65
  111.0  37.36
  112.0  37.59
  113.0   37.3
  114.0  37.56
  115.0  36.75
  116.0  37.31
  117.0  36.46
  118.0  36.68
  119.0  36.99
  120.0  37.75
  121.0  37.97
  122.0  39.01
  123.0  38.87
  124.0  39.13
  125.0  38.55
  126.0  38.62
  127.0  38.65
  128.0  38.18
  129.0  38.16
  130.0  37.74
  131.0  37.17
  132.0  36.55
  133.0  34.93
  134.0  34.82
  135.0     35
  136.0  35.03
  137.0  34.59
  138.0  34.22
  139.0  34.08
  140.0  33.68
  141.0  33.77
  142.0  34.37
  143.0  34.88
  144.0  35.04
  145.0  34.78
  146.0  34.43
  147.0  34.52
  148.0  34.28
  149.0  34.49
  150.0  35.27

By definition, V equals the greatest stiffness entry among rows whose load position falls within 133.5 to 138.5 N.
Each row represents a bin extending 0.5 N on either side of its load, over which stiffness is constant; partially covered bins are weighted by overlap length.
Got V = 35.03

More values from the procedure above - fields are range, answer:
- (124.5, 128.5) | 38.65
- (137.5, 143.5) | 34.88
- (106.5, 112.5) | 39.6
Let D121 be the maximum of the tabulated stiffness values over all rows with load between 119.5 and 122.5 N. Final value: 39.01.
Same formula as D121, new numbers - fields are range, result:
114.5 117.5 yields 37.31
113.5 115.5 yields 37.56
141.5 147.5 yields 35.04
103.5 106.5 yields 39.09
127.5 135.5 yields 38.18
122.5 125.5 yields 39.13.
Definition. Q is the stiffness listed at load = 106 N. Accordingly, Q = 39.09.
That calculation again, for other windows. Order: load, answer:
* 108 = 39.12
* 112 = 37.59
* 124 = 39.13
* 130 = 37.74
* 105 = 38.96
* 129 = 38.16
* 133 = 34.93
